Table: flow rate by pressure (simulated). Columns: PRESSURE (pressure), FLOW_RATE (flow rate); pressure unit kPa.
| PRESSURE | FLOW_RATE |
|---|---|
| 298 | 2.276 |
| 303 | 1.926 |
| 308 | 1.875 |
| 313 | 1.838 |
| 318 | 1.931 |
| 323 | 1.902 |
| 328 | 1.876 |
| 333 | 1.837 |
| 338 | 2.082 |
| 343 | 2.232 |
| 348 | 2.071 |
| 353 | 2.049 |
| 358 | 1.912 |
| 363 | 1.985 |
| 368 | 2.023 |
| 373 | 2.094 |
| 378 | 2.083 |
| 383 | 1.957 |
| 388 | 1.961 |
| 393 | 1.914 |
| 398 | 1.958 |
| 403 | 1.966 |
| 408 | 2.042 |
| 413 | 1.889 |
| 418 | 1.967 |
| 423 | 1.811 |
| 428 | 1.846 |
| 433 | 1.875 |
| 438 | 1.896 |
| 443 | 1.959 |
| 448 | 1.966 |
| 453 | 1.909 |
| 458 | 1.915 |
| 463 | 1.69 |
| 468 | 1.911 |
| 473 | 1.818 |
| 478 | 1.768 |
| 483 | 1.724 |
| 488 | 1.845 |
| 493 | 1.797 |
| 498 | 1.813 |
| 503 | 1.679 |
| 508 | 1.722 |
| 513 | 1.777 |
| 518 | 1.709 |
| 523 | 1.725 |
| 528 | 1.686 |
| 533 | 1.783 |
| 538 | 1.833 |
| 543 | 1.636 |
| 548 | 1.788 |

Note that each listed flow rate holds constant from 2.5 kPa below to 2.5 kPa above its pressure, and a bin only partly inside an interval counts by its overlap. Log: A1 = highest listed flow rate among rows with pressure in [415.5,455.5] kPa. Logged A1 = 1.967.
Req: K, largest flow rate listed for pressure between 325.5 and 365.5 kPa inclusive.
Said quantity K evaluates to 2.232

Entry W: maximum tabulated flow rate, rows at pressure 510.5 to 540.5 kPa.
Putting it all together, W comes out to 1.833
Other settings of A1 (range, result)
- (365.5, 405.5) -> 2.094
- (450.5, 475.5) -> 1.915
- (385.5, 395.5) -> 1.961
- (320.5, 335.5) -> 1.902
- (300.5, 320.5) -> 1.931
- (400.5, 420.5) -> 2.042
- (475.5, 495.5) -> 1.845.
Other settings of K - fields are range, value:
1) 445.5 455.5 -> 1.966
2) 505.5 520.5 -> 1.777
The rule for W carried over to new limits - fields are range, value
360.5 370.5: 2.023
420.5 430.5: 1.846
